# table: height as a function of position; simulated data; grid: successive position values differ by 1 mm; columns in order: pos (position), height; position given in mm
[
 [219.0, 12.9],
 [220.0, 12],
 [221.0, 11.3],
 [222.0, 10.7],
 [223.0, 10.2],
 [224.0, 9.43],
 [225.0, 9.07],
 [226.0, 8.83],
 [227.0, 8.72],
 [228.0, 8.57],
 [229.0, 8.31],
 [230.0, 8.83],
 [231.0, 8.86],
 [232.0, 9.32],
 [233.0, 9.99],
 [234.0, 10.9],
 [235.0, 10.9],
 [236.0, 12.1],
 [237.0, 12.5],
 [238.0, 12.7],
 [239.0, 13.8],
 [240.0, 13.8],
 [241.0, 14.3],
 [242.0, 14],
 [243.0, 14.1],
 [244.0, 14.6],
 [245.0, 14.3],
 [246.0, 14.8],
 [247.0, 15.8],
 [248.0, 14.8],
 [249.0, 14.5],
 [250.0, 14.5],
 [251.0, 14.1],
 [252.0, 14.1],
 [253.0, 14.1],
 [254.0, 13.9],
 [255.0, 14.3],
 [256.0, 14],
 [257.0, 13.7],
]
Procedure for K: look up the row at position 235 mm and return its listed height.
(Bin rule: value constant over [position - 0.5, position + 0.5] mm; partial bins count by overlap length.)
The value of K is 10.9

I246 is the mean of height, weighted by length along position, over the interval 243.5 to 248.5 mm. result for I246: 14.9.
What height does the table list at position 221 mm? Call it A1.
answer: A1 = 11.3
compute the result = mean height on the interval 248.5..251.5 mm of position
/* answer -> 14.4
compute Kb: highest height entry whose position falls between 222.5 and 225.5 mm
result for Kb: 10.2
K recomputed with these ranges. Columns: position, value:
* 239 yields 13.8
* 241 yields 14.3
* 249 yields 14.5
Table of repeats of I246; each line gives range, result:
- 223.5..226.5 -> 9.11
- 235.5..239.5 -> 12.8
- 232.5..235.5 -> 10.6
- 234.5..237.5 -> 11.8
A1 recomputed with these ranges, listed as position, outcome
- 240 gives 13.8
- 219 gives 12.9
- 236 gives 12.1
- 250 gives 14.5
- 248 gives 14.8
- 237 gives 12.5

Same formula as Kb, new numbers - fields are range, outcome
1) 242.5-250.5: 15.8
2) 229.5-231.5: 8.86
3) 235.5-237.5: 12.5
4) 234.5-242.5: 14.3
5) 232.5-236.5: 12.1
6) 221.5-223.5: 10.7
